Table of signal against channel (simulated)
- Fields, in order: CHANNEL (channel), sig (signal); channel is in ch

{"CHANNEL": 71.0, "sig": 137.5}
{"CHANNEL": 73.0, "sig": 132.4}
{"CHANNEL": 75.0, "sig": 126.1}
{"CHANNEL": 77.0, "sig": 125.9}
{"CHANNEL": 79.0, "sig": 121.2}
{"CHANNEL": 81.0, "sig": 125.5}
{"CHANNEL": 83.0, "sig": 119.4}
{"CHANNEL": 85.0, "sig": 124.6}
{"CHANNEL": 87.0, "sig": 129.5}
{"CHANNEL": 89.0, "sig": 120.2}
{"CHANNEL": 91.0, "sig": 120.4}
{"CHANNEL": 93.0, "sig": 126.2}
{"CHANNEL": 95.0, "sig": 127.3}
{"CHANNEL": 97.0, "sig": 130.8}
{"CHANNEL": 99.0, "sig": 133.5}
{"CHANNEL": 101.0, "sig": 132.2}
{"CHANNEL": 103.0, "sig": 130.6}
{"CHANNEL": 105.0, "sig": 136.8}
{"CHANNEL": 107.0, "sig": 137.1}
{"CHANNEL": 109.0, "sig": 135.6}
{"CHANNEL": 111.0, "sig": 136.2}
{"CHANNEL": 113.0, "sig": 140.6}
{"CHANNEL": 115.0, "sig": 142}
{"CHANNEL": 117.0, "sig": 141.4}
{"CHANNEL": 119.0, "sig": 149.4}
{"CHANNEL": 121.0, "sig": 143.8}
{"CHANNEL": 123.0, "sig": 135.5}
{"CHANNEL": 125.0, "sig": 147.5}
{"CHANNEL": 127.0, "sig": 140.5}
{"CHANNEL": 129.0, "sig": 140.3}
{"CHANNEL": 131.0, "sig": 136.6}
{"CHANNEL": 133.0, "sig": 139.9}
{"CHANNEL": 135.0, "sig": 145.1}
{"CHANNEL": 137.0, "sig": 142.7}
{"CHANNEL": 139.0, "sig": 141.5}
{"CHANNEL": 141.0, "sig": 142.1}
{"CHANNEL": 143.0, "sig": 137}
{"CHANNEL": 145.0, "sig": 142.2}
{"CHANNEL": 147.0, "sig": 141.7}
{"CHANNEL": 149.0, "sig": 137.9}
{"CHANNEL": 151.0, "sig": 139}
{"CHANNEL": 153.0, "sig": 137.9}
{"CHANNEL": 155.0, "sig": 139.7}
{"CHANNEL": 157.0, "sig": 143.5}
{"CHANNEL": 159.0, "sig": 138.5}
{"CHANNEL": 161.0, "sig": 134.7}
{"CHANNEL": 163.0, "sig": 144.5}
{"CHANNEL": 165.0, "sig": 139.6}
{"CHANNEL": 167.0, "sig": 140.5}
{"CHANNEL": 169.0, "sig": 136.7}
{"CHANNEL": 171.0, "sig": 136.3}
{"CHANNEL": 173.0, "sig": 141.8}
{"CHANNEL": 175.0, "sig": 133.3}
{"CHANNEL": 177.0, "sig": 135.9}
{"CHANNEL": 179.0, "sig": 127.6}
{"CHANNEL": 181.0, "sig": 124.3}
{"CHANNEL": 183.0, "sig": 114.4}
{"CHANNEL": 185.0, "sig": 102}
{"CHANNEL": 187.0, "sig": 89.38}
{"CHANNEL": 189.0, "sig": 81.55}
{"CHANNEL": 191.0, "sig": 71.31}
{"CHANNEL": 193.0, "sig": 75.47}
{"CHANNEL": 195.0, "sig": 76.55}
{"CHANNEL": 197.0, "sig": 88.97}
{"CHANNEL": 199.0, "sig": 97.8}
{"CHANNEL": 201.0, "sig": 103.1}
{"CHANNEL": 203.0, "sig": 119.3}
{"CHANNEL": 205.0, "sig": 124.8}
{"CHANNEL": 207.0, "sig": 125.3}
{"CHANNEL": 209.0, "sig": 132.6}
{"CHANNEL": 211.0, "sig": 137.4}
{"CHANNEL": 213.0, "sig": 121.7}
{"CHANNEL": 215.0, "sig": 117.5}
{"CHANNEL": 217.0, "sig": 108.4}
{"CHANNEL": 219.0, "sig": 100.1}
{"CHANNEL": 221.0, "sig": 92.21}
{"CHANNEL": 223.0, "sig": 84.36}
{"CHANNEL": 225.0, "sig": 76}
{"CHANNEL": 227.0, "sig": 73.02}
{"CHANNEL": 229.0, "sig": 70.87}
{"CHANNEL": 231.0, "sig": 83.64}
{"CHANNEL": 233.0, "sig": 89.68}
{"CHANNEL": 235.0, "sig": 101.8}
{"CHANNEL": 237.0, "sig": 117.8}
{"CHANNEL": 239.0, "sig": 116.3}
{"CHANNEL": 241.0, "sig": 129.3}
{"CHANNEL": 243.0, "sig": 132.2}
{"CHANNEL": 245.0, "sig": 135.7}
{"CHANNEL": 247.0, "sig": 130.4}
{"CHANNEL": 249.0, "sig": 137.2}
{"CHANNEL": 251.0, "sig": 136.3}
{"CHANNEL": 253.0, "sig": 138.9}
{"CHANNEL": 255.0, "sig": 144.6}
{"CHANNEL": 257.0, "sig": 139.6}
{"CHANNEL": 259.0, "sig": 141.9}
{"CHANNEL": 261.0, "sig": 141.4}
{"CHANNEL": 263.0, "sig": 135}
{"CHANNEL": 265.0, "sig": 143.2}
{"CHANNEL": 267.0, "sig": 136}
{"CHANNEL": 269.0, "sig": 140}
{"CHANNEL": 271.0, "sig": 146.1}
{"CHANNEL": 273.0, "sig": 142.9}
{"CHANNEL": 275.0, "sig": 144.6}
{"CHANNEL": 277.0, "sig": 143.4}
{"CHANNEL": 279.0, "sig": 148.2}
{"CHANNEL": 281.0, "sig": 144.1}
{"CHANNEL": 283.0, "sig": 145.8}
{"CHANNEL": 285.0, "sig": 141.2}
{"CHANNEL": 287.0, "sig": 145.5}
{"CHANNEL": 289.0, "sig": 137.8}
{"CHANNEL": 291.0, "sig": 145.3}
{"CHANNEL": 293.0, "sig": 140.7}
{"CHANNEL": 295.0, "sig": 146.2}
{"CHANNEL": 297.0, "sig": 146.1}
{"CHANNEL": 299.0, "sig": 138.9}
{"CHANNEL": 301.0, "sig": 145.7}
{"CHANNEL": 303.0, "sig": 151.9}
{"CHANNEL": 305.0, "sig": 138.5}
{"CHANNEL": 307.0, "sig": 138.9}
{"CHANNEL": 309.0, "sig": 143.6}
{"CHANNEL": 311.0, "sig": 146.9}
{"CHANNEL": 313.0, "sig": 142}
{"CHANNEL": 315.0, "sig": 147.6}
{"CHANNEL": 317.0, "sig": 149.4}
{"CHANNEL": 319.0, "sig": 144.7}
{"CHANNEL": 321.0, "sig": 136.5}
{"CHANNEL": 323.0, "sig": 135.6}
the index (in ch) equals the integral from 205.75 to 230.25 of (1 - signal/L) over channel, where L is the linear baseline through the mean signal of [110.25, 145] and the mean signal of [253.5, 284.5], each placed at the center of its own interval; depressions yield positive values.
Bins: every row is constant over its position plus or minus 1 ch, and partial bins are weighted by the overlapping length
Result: 6.7 ch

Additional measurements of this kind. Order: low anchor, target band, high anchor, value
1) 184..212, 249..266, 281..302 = -1.6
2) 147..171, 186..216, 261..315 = 7.8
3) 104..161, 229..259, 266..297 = 4.2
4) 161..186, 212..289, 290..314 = 8.2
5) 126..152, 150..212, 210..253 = 3.2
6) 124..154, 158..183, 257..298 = 1.1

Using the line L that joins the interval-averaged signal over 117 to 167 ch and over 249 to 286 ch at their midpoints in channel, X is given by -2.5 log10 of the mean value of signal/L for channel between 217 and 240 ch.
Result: 0.47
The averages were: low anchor 141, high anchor 142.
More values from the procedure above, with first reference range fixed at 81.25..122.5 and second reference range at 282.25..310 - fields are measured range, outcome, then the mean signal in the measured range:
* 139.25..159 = -0.037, 140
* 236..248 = 0.109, 127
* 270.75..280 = -0.021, 145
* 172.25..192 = 0.221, 112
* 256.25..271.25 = 0.011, 140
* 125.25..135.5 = -0.051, 141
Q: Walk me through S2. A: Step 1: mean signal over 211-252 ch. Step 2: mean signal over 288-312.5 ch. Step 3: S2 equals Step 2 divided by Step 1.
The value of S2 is 1.32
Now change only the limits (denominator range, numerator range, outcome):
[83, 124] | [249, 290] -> 1.06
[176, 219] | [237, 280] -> 1.27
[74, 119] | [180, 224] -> 0.80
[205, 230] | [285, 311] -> 1.38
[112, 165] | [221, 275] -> 0.86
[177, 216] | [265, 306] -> 1.33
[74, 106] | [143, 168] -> 1.10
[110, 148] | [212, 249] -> 0.75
